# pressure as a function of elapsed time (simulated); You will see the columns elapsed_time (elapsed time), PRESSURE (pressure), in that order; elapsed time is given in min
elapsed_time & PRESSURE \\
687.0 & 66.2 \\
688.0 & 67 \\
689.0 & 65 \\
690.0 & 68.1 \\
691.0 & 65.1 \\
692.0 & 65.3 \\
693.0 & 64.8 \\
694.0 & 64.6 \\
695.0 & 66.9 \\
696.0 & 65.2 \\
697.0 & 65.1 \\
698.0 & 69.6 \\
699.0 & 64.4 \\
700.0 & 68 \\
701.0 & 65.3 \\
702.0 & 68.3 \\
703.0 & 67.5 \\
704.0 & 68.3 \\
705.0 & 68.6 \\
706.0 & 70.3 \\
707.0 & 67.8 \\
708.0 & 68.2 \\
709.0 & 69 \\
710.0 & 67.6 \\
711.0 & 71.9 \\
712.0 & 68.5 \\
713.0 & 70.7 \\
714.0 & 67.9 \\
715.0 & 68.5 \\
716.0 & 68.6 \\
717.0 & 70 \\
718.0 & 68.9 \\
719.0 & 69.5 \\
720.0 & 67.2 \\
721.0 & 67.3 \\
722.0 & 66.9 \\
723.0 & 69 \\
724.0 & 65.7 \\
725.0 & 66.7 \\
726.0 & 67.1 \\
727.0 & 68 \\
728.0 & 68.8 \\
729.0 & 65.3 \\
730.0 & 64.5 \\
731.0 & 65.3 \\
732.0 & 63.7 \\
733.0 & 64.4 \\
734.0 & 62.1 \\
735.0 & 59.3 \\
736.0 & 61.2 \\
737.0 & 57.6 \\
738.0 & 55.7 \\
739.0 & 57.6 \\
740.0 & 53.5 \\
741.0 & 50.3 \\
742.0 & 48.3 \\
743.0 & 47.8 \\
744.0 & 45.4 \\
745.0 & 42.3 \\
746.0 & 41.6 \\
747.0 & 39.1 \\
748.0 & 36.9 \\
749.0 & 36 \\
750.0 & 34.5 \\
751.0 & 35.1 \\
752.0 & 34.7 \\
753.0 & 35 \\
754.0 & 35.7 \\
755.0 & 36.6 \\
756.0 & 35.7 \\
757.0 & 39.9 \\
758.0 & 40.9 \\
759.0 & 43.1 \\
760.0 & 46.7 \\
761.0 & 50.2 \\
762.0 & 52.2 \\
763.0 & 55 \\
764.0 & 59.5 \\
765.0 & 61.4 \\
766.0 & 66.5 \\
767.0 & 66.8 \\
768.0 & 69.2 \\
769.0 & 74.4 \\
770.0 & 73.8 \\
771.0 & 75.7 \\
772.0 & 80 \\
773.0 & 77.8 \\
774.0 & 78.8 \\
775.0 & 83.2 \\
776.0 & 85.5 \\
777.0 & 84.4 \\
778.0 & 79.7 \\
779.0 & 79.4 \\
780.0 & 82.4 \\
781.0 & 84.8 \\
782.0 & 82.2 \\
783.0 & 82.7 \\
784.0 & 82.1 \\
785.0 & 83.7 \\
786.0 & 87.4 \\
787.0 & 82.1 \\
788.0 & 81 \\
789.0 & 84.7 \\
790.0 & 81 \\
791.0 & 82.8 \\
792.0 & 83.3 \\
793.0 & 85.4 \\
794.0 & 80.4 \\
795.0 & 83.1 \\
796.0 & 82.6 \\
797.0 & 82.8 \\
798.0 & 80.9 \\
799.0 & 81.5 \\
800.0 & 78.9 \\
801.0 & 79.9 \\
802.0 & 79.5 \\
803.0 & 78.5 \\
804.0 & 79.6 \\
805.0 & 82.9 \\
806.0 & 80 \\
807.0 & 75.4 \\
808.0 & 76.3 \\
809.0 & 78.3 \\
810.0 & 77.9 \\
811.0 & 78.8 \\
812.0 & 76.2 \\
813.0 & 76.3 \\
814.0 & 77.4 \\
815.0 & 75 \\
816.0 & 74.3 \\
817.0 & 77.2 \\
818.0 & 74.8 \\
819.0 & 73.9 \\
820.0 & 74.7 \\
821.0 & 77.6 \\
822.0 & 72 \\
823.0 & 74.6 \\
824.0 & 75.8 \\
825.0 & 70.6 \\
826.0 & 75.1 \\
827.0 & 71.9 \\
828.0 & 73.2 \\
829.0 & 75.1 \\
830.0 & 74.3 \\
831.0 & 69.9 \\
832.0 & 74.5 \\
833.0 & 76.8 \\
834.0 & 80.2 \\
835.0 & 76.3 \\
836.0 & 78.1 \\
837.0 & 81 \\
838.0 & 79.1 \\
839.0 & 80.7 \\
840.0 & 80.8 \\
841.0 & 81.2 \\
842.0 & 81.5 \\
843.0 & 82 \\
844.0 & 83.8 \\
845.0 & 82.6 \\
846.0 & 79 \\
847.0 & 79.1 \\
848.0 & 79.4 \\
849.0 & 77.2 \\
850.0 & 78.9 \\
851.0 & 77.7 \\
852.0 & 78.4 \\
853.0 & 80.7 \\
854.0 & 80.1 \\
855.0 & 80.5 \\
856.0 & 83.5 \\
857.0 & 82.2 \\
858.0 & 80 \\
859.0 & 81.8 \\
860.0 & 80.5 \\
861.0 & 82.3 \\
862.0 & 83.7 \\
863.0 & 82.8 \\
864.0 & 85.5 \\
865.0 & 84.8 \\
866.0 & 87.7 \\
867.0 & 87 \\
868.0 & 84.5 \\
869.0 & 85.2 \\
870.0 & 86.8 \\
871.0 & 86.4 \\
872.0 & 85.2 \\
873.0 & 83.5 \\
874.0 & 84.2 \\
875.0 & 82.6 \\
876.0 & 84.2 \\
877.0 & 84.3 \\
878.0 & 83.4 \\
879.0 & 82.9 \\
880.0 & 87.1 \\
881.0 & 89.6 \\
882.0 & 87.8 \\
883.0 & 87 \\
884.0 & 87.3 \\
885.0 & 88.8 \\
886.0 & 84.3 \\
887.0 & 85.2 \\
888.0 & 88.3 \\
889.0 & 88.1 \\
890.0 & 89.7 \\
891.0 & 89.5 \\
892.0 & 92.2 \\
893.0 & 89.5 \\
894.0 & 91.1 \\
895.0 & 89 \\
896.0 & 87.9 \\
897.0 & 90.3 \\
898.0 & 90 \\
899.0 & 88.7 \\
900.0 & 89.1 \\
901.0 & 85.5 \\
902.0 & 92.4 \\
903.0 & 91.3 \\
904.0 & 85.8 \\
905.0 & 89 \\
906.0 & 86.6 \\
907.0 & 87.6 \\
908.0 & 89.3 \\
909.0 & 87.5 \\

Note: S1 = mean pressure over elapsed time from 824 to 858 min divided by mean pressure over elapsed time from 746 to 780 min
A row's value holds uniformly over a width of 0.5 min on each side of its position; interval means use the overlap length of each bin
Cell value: 1.4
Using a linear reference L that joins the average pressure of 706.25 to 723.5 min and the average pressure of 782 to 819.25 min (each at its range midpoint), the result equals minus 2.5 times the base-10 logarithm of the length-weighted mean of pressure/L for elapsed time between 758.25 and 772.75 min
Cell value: 0.208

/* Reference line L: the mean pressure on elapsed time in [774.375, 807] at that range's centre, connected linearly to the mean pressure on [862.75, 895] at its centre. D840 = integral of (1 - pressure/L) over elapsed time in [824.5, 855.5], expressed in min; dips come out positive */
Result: 2.4 min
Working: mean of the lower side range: 82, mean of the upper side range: 86.5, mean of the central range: 78.1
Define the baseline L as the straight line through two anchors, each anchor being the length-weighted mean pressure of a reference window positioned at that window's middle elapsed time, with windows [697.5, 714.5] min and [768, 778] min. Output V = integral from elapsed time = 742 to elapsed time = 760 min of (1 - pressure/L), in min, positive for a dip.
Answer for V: 8.6 min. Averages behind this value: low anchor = 68.3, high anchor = 78.8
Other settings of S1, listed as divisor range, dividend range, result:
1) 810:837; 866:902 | 1.16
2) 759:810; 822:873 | 1.04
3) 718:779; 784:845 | 1.35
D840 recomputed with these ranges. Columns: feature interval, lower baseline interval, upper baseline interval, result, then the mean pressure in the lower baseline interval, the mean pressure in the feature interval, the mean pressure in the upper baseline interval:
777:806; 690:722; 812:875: -2.7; 67.7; 82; 79.4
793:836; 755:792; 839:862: -0.7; 70.7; 77.1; 80.7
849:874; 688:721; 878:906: 0.6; 67.6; 82.8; 88.3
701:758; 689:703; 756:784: 7.7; 66.2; 58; 68.4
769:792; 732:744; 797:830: -4.7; 56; 81.5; 76.7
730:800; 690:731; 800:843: 8.0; 67.5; 64.1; 76.9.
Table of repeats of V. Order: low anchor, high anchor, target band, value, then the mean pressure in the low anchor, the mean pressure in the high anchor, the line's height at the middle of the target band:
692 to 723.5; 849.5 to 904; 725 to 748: 4.6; 67.8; 85.6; 70.9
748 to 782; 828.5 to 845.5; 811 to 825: -0.3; 59.8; 78.7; 73.7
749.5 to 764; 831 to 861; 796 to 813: -4.7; 41.7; 79.8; 62.1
